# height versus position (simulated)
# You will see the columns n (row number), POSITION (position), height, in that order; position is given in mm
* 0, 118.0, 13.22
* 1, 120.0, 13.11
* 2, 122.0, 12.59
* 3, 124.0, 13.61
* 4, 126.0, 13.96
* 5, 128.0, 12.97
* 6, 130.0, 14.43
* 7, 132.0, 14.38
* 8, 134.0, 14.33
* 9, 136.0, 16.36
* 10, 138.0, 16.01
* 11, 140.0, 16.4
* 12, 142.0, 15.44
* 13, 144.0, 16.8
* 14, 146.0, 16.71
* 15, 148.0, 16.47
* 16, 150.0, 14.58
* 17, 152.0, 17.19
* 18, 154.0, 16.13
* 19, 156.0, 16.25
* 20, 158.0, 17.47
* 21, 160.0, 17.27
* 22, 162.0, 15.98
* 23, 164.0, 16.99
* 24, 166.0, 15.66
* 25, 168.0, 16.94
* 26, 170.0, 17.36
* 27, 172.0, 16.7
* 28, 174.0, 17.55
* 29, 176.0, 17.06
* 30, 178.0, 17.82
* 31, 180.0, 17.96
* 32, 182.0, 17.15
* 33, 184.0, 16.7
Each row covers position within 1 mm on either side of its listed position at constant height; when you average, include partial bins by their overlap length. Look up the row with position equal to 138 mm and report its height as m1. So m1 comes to 16.01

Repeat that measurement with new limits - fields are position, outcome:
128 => 12.97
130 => 14.43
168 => 16.94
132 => 14.38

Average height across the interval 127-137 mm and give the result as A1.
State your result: 14.5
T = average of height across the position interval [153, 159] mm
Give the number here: 16.6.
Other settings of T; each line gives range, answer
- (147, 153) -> 16.1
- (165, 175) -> 16.8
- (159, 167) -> 16.5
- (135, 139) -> 16.2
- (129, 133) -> 14.4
